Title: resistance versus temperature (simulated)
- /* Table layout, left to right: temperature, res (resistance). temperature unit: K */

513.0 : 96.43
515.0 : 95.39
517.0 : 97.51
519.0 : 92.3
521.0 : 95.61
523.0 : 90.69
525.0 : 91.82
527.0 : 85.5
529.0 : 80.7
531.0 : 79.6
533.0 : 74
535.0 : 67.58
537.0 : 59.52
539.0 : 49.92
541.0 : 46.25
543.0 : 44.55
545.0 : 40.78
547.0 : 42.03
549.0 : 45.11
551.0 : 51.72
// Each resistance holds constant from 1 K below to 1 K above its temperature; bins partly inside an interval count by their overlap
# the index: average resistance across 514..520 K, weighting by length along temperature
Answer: 95.1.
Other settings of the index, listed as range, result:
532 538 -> 67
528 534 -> 78.1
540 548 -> 43.4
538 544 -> 46.9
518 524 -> 92.9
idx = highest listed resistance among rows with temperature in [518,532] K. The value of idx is 95.61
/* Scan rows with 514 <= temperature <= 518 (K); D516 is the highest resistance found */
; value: 97.51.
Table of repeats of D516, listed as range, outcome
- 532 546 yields 74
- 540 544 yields 46.25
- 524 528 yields 91.82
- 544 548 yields 42.03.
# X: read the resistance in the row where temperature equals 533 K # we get 74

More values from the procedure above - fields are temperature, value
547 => 42.03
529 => 80.7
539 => 49.92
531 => 79.6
